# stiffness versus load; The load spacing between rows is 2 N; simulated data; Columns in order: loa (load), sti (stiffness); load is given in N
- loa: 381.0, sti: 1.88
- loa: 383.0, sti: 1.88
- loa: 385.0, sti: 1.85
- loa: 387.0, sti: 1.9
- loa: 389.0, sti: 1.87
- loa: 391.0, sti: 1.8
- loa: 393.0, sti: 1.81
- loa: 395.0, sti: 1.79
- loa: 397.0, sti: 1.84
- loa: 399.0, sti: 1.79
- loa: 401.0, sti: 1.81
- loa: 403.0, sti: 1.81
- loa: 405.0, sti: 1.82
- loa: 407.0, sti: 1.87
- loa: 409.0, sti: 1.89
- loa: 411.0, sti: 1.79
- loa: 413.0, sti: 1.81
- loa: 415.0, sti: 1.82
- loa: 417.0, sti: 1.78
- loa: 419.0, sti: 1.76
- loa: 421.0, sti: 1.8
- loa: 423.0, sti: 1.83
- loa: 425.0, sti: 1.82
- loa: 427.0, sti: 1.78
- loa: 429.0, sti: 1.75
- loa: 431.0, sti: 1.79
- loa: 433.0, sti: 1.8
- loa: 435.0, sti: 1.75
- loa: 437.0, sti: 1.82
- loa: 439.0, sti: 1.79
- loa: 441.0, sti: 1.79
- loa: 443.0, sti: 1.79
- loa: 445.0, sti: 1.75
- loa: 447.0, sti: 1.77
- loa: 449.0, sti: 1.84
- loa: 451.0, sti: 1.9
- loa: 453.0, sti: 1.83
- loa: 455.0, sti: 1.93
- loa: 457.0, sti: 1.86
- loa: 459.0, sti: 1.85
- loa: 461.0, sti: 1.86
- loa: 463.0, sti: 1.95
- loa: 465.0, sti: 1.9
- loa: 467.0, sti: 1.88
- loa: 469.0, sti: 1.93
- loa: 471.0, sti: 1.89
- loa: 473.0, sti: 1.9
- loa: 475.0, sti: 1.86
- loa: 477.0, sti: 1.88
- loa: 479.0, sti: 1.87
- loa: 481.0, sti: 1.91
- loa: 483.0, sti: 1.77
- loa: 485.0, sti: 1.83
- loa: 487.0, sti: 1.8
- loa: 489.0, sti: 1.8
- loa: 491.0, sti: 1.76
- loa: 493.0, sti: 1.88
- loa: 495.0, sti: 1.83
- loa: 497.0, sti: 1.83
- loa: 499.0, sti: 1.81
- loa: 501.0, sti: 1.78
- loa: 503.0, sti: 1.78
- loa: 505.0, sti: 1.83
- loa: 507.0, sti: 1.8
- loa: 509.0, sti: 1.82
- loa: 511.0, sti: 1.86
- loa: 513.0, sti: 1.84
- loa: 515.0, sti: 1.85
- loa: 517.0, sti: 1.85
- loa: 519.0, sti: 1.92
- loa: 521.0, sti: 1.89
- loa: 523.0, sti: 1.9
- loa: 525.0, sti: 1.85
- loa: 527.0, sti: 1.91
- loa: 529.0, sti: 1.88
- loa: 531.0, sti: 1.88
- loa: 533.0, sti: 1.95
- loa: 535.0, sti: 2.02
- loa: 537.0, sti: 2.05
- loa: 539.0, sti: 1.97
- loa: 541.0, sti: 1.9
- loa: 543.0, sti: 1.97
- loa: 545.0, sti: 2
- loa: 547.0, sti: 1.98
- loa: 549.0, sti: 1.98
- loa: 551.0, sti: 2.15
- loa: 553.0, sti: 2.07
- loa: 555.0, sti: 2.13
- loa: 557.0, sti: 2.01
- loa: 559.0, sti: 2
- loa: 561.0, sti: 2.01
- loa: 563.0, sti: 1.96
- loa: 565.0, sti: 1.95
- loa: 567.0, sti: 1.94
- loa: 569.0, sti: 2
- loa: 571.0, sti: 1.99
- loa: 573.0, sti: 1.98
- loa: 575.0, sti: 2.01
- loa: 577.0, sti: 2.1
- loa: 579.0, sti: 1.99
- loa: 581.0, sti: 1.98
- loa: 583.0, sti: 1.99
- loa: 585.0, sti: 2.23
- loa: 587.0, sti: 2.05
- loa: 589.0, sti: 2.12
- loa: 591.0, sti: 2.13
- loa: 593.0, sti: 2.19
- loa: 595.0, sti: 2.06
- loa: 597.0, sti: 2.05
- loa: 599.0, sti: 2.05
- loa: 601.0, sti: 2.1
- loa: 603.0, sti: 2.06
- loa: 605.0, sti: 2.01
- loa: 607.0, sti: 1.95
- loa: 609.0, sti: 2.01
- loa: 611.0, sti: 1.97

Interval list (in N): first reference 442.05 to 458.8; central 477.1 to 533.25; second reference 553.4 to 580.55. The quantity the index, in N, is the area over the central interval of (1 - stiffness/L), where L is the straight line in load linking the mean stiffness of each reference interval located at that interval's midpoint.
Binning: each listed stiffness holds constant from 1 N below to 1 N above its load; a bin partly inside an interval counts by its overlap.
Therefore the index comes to 2.1 N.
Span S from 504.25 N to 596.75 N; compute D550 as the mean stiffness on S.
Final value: 1.98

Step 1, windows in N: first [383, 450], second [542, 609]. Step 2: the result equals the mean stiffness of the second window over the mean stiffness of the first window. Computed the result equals 1.12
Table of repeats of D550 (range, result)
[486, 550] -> 1.88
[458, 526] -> 1.85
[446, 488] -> 1.87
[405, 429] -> 1.81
